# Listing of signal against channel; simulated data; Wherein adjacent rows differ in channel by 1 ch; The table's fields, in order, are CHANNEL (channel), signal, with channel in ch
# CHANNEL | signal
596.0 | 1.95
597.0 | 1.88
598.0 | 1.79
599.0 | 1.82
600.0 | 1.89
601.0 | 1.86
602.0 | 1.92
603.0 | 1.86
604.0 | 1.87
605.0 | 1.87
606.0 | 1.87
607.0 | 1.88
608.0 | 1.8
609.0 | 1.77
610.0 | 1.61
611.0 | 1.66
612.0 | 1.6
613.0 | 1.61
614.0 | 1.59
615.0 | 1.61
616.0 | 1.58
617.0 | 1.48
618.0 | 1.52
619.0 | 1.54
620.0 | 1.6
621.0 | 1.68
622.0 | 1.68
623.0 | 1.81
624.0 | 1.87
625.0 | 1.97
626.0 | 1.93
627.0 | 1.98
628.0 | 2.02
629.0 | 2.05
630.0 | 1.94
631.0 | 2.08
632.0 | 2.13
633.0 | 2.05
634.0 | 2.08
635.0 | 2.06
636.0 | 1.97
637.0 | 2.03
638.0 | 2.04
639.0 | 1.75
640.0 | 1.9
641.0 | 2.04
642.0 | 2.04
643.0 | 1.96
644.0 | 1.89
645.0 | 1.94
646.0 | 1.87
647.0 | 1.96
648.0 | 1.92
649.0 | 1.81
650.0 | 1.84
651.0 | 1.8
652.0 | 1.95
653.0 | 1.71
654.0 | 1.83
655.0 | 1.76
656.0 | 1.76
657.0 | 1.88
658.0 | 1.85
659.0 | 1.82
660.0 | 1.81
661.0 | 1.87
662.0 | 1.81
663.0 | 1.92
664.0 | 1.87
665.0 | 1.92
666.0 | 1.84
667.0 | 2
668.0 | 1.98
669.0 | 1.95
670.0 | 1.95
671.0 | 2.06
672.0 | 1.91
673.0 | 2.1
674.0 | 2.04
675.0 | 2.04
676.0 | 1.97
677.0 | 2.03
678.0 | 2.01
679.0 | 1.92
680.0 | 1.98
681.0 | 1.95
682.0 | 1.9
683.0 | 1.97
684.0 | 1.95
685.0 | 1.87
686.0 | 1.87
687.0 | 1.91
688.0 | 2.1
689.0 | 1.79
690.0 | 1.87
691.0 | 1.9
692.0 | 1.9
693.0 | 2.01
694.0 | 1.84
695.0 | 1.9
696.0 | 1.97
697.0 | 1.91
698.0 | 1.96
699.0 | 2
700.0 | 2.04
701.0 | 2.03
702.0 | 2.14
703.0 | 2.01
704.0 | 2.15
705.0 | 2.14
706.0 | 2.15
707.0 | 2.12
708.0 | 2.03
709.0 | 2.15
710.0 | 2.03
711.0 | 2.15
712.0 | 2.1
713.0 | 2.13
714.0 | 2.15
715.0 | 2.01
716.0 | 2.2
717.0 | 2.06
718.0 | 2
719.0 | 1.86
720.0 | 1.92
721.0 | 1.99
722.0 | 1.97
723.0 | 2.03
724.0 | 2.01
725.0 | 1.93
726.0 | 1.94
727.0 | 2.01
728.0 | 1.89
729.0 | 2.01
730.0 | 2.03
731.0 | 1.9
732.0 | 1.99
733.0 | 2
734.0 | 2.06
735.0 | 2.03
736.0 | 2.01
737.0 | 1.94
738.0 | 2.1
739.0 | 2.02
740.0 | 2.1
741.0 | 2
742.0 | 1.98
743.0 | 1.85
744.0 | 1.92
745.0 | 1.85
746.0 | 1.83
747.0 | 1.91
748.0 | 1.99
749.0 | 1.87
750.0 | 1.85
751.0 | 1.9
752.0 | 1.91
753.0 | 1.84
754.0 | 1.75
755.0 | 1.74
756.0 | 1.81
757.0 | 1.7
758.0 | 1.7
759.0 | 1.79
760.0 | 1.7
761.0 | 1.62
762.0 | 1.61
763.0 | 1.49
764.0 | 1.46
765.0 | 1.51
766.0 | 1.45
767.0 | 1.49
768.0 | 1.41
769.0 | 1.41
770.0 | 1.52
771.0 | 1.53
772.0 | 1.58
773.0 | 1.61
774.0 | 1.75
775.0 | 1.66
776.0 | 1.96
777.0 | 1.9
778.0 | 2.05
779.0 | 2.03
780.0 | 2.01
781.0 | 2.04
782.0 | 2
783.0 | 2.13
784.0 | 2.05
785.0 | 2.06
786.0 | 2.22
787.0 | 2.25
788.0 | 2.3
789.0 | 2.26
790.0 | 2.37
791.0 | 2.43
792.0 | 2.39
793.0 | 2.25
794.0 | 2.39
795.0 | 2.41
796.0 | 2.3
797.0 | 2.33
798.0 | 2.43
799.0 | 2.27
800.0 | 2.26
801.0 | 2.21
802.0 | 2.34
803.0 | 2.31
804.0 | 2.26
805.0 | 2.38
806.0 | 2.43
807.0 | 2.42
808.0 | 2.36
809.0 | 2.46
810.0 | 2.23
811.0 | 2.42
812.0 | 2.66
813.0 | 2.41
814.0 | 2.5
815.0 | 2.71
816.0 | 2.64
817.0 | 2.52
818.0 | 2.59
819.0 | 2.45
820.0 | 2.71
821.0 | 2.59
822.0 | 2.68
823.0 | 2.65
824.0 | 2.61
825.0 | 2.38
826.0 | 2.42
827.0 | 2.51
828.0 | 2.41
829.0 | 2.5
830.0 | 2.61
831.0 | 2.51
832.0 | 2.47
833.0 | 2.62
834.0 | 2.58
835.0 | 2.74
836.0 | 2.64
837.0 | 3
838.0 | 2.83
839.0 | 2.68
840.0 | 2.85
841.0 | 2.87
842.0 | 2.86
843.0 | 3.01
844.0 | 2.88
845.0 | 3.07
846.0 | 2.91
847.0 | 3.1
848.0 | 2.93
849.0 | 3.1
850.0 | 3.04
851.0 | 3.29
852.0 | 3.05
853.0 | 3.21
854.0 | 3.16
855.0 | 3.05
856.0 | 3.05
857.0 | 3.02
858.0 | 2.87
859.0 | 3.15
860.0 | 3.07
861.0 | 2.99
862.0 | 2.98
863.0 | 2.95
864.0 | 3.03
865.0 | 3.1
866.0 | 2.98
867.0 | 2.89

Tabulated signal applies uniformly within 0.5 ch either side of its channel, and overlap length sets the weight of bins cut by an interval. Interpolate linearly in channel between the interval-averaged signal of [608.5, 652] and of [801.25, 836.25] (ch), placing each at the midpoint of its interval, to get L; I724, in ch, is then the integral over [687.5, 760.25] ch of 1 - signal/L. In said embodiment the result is 6.7 ch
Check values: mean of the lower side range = 1.84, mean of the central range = 1.97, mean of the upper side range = 2.5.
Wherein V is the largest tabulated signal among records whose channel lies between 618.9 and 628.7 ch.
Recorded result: 2.02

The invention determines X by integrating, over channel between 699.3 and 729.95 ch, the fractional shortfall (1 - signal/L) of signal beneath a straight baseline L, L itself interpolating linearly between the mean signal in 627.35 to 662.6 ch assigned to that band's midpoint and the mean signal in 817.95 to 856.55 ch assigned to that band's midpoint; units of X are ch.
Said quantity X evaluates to 2.6 ch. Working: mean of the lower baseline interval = 1.92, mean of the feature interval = 2.04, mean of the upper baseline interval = 2.79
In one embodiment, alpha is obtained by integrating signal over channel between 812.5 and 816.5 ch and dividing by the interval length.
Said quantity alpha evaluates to 2.56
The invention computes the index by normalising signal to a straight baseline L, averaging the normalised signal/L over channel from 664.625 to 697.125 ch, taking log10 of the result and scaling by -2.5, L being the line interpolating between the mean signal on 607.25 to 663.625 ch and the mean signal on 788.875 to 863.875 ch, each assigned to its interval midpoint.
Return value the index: 0.046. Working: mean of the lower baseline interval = 1.84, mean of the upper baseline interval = 2.66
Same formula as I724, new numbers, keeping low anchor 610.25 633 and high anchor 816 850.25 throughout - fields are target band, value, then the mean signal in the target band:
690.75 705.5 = 0.83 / 1.99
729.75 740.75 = 1.27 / 2.02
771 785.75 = 3.36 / 1.91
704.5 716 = 0.30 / 2.11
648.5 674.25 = 0.87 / 1.88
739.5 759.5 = 4.06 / 1.86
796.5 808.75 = 1.14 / 2.34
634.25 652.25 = -0.62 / 1.93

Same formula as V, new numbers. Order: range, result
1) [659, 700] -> 2.1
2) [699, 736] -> 2.2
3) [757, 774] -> 1.79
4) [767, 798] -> 2.43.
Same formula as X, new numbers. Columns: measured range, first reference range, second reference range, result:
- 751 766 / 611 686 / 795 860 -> 4.3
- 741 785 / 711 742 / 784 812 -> 8.0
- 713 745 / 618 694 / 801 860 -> 3.5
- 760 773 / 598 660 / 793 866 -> 4.8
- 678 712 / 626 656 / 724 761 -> -1.2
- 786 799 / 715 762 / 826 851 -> 0.3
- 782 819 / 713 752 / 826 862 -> 2.5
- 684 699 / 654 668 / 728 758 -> -0.3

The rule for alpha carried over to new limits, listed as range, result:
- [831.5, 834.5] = 2.56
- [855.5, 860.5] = 3.03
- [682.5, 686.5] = 1.92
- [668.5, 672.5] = 1.97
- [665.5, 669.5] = 1.94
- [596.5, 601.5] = 1.85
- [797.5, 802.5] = 2.3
